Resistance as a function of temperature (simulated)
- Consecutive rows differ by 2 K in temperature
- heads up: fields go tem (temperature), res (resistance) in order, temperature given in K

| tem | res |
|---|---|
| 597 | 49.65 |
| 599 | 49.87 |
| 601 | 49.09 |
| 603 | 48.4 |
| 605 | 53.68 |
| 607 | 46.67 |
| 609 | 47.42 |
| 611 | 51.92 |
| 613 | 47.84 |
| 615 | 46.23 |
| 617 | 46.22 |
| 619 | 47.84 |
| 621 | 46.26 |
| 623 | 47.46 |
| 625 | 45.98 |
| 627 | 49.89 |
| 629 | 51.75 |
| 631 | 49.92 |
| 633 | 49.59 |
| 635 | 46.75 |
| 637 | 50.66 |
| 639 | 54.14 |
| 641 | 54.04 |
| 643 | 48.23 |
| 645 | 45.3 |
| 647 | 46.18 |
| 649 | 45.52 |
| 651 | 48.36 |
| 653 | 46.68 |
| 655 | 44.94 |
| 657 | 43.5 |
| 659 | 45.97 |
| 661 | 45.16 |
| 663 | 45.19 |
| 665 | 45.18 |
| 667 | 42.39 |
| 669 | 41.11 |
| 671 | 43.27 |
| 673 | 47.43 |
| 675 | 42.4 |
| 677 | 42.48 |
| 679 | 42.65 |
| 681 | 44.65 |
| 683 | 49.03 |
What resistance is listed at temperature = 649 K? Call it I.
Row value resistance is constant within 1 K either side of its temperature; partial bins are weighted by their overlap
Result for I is 45.52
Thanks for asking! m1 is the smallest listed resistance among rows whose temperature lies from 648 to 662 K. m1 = 43.5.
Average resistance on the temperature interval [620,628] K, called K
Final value 47.4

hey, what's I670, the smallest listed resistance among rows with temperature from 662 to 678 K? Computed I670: 41.11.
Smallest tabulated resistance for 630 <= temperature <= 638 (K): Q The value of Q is 46.75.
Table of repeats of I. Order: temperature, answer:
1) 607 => 46.67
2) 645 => 45.3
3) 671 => 43.27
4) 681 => 44.65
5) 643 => 48.23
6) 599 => 49.87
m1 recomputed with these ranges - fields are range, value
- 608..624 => 46.22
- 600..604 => 48.4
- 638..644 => 48.23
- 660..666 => 45.16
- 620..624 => 46.26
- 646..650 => 45.52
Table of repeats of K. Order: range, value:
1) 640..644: 51.1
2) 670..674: 45.4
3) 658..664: 45.4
